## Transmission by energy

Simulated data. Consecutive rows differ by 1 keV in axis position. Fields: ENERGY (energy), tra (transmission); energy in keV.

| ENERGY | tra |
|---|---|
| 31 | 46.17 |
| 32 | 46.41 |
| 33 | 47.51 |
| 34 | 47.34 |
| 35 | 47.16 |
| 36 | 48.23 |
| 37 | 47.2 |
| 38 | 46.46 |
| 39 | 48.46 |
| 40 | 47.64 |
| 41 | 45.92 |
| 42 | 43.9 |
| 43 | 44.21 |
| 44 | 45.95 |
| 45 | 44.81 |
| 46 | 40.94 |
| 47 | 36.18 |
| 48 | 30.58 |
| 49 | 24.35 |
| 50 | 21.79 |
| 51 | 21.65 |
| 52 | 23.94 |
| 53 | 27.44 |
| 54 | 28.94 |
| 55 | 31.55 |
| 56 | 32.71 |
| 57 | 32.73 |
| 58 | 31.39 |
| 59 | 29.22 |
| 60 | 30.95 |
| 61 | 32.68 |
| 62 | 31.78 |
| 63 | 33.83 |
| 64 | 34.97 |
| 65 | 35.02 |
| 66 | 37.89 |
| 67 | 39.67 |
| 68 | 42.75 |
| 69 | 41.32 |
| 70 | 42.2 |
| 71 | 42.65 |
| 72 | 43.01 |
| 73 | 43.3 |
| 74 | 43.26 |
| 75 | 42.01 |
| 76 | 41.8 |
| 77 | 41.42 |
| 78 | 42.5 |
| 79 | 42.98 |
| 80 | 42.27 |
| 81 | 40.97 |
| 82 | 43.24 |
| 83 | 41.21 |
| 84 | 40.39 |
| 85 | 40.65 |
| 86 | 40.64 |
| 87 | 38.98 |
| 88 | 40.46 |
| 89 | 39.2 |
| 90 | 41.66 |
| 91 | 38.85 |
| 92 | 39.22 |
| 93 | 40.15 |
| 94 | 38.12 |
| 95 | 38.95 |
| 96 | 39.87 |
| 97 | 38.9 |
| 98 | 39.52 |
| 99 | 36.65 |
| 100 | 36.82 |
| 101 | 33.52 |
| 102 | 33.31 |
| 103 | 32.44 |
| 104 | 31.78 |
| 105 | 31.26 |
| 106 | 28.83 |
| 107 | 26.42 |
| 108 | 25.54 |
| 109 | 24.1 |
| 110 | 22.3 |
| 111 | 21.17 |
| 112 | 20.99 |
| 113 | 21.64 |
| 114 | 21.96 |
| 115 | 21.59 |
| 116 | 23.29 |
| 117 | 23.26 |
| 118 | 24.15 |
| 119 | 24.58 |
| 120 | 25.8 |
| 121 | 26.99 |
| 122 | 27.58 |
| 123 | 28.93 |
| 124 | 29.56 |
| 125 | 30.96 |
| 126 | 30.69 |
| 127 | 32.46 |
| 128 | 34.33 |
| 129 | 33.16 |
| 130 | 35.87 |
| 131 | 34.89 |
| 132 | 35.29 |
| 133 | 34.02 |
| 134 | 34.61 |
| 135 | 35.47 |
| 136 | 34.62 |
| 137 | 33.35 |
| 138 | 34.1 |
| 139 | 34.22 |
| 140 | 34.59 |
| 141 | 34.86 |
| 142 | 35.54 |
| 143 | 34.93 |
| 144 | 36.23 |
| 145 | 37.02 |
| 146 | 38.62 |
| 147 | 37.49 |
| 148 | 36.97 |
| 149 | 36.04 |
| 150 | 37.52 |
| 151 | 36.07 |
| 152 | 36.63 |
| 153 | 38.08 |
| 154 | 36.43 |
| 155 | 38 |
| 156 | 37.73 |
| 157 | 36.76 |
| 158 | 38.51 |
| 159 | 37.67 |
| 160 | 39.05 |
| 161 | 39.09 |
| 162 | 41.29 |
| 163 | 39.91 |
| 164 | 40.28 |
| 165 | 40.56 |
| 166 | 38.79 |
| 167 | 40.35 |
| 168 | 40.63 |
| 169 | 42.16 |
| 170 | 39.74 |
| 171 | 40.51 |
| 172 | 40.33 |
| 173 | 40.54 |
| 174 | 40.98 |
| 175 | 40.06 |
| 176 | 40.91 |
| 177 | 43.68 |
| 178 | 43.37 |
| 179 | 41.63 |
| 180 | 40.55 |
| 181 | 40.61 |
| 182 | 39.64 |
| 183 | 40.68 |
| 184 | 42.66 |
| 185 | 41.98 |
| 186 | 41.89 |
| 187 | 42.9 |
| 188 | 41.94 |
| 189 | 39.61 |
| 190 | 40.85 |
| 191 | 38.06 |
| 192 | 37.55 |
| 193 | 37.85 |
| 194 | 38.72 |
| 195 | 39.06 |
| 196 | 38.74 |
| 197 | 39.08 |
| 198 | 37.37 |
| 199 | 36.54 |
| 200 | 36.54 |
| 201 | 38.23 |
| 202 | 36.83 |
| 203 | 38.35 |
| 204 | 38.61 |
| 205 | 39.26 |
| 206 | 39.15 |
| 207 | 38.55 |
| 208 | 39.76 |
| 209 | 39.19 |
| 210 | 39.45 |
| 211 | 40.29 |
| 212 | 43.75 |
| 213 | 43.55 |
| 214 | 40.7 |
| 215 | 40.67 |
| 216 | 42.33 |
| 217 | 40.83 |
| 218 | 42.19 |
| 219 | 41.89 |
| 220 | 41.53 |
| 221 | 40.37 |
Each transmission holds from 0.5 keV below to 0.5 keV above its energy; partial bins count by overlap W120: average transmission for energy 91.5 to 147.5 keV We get 31.7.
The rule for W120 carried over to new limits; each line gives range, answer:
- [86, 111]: 34.7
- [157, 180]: 40.4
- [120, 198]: 37.5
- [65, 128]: 34.7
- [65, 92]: 41.2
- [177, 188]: 41.7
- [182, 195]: 40.3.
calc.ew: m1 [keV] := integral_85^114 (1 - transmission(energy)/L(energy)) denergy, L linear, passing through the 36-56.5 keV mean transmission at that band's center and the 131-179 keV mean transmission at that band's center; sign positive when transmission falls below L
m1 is 3.0 keV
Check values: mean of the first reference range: 37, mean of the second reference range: 38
